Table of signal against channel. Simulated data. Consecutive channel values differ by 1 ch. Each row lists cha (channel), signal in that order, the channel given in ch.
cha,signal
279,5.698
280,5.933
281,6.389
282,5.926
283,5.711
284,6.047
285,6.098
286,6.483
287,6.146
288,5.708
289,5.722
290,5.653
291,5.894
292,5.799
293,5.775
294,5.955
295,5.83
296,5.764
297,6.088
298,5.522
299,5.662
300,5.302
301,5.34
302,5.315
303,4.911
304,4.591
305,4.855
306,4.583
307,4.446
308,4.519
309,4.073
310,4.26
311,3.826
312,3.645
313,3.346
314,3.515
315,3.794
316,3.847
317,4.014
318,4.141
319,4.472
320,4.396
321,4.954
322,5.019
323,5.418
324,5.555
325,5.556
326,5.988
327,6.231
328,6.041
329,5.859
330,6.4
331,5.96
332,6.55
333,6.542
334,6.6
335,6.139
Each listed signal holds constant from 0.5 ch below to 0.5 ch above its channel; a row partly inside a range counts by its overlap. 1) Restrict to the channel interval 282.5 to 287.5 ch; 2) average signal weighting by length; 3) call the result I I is 6.1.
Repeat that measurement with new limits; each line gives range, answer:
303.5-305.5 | 4.72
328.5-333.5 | 6.26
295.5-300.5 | 5.67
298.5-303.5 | 5.31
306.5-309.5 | 4.35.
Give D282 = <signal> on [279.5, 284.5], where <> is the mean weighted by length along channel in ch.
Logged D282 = 6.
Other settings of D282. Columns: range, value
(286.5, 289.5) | 5.86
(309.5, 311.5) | 4.04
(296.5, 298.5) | 5.8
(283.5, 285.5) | 6.07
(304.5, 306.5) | 4.72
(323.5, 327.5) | 5.83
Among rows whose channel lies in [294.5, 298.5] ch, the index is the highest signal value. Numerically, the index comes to 6.088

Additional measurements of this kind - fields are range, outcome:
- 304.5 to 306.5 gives 4.855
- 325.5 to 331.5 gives 6.4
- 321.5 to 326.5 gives 5.988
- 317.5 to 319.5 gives 4.472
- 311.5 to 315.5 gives 3.794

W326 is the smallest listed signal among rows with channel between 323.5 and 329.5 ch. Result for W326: 5.555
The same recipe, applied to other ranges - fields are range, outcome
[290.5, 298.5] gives 5.522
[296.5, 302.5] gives 5.302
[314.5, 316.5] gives 3.794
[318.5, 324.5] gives 4.396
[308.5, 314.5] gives 3.346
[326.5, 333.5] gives 5.859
